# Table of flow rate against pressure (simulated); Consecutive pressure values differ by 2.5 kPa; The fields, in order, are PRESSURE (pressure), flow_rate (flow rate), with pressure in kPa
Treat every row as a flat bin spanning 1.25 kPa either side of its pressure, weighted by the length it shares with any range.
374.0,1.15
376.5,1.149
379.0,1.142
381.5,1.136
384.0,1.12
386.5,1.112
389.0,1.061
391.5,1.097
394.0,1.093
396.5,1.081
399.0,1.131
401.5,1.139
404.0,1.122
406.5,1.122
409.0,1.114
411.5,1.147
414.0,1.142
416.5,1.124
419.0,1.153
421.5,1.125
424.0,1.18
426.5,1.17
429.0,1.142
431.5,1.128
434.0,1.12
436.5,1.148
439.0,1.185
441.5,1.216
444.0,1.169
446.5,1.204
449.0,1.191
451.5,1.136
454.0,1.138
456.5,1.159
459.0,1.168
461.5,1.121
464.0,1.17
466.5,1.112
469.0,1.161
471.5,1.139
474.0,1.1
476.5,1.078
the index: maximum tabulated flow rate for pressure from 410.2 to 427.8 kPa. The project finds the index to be 1.18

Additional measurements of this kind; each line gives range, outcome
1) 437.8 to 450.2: 1.216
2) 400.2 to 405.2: 1.139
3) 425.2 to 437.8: 1.17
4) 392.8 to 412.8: 1.147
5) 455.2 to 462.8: 1.168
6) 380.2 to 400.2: 1.136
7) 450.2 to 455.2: 1.138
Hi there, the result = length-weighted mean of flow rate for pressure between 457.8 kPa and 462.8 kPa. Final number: 1.14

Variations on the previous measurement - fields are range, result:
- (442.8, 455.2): 1.17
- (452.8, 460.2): 1.16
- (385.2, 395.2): 1.09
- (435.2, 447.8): 1.18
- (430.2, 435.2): 1.12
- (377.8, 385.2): 1.13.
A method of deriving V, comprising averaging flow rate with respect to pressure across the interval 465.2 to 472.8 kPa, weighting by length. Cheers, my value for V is 1.14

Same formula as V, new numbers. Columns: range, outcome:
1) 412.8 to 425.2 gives 1.14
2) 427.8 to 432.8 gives 1.13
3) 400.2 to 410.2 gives 1.12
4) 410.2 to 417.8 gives 1.14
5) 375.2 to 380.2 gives 1.15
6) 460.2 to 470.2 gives 1.14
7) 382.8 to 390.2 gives 1.1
